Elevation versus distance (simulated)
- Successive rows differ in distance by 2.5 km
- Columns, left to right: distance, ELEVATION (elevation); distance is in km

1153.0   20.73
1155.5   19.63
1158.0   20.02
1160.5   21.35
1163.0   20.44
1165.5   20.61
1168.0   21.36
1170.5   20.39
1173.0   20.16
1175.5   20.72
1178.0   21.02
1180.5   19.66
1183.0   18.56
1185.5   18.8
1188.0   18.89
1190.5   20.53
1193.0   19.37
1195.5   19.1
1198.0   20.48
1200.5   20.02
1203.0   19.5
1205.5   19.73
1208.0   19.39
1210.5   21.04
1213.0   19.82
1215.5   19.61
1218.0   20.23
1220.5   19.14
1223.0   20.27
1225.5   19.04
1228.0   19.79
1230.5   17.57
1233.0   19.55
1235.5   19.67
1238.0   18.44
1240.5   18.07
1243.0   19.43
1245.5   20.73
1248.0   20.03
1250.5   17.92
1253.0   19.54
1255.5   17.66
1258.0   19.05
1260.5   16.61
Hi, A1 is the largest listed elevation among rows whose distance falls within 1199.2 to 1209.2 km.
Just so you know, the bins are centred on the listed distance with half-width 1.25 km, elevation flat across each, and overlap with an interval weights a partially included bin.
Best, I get 20.02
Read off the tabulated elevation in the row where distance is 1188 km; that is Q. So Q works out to 18.89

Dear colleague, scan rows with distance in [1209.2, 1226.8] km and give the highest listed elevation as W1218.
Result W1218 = 21.04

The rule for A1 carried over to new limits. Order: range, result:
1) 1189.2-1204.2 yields 20.53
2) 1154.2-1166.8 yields 21.35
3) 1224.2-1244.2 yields 19.79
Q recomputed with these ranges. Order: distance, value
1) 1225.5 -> 19.04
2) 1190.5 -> 20.53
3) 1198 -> 20.48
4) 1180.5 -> 19.66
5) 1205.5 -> 19.73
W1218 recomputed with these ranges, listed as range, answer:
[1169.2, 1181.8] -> 21.02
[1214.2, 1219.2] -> 20.23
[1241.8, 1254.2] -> 20.73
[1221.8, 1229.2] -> 20.27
